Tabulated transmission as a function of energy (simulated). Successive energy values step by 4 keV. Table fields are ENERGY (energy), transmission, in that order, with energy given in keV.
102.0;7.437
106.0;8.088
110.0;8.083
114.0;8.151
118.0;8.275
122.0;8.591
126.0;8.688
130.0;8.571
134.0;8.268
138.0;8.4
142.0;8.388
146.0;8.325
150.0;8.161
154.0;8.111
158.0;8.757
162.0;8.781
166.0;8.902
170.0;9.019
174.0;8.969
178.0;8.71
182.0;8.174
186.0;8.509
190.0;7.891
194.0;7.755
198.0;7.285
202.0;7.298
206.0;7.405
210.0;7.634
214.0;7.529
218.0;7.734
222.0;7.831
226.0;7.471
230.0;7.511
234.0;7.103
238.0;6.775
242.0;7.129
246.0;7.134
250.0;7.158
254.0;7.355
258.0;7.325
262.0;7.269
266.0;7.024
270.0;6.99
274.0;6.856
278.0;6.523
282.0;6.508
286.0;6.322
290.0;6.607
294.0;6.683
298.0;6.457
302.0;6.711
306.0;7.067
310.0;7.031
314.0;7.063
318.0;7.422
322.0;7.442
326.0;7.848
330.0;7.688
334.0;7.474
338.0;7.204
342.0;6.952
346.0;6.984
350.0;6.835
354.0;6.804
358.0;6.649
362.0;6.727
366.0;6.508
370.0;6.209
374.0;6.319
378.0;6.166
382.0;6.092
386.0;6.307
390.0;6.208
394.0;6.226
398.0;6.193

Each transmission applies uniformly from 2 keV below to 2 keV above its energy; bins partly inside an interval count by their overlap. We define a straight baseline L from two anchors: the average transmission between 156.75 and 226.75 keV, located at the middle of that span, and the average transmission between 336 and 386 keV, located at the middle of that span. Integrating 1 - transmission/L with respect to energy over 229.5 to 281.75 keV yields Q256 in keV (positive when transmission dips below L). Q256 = 3.3 keV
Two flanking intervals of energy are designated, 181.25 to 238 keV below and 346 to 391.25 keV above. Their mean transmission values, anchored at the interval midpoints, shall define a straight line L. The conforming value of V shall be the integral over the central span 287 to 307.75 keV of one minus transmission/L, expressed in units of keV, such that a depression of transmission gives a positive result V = 0.9 keV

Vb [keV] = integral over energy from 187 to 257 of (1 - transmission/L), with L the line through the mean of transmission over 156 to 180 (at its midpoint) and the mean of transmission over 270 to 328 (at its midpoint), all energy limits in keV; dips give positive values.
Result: 5.4 keV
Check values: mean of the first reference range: 8.86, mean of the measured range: 7.43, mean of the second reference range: 6.9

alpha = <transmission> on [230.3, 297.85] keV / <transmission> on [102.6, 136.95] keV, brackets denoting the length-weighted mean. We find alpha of 0.83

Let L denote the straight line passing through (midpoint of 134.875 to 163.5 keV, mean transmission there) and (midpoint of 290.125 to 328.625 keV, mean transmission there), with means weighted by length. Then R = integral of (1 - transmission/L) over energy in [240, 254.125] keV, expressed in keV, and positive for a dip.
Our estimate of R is 0.8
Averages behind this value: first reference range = 8.41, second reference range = 7.07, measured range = 7.17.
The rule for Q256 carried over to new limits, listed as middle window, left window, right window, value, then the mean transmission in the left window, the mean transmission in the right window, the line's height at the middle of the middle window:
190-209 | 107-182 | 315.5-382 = 1.4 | 8.49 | 6.93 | 8.07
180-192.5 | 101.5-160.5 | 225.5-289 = -0.7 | 8.31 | 7.01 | 7.74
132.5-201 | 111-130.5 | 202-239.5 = -3.3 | 8.43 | 7.44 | 7.98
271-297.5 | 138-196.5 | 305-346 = 3.5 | 8.45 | 7.31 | 7.61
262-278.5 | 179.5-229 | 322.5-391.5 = 0.9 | 7.72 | 6.78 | 7.31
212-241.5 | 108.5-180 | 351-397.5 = 1.3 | 8.51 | 6.39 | 7.75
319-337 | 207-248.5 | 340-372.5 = -1.9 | 7.38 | 6.7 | 6.85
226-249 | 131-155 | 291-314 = 0.8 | 8.29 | 6.81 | 7.41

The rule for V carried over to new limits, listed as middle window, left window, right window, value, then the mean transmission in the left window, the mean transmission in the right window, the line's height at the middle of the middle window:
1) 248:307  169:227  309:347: 5.6 keV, 7.94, 7.33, 7.56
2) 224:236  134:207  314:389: 0.7 keV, 8.28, 6.86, 7.82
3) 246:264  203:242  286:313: -0.3 keV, 7.42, 6.74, 7.13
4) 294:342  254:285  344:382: -3.2 keV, 6.94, 6.55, 6.74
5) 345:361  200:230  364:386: -0.9 keV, 7.55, 6.26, 6.44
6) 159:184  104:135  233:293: -3.0 keV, 8.34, 6.93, 7.83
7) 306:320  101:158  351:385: -0.6 keV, 8.28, 6.44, 6.87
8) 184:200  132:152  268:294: -0.3 keV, 8.31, 6.64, 7.71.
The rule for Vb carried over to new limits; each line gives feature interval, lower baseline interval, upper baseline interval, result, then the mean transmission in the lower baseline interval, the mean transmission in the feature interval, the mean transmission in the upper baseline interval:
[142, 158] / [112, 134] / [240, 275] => -0.22 keV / 8.44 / 8.29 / 7.15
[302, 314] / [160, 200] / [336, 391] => 0.22 keV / 8.4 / 7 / 6.58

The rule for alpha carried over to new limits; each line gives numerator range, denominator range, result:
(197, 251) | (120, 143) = 0.87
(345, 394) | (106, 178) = 0.76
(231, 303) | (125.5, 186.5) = 0.81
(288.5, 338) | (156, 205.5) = 0.86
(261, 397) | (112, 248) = 0.85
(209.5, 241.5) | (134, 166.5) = 0.88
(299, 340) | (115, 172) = 0.85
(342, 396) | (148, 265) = 0.83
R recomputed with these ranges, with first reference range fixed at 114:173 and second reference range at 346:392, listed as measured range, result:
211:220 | 0.3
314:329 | -1.3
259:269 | 0.4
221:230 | 0.2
